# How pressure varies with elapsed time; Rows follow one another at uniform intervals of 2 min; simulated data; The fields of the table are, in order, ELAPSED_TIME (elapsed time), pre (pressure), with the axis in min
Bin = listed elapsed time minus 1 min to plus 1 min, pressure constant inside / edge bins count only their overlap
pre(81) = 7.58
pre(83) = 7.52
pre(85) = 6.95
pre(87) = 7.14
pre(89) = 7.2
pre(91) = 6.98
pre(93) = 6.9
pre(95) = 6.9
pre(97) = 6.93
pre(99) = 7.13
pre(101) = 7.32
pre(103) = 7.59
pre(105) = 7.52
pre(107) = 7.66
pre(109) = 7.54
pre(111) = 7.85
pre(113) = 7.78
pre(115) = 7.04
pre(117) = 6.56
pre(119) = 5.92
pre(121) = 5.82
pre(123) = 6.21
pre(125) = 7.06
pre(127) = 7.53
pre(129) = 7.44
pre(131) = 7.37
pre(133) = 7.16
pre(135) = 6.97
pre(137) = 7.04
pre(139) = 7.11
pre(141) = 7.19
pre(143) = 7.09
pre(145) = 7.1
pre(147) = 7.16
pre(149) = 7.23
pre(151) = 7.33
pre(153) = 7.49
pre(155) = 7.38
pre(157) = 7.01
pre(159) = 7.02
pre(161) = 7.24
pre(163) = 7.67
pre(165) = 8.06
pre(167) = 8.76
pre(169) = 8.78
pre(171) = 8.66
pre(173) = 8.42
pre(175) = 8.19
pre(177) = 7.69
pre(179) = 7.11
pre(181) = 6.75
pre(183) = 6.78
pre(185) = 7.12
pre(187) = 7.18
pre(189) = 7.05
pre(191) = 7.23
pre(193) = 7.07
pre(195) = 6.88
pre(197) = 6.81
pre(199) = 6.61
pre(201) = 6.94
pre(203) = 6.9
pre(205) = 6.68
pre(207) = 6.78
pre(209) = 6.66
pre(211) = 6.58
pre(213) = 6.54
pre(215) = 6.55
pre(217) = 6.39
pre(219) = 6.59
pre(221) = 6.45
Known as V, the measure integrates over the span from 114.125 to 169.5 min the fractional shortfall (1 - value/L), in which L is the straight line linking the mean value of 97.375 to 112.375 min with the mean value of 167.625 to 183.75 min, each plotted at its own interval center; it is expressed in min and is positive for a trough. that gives 3.51 min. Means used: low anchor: 7.5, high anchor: 7.84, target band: 7.19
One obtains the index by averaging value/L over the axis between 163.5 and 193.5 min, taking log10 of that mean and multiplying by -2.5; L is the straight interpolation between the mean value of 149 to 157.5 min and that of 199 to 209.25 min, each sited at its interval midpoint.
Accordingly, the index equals -0.09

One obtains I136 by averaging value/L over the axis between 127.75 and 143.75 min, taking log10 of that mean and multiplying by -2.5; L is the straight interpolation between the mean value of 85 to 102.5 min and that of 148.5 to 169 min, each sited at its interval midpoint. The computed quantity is 0.03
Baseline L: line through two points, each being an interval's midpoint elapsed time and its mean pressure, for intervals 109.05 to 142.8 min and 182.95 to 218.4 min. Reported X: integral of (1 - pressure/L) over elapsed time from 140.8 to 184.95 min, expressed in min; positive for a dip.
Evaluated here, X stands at -4.0 min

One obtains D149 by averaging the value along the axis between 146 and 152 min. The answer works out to 7.24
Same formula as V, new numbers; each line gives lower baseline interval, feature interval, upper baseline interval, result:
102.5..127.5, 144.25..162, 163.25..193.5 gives 0.5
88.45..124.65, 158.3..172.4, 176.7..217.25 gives -2.3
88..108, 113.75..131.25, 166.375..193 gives 1.4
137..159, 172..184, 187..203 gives -0.8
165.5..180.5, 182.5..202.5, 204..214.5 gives 1.0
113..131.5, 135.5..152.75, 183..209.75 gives -0.8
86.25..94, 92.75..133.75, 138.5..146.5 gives -0.1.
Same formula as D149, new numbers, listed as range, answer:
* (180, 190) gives 6.98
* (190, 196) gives 7.06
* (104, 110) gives 7.57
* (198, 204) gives 6.82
